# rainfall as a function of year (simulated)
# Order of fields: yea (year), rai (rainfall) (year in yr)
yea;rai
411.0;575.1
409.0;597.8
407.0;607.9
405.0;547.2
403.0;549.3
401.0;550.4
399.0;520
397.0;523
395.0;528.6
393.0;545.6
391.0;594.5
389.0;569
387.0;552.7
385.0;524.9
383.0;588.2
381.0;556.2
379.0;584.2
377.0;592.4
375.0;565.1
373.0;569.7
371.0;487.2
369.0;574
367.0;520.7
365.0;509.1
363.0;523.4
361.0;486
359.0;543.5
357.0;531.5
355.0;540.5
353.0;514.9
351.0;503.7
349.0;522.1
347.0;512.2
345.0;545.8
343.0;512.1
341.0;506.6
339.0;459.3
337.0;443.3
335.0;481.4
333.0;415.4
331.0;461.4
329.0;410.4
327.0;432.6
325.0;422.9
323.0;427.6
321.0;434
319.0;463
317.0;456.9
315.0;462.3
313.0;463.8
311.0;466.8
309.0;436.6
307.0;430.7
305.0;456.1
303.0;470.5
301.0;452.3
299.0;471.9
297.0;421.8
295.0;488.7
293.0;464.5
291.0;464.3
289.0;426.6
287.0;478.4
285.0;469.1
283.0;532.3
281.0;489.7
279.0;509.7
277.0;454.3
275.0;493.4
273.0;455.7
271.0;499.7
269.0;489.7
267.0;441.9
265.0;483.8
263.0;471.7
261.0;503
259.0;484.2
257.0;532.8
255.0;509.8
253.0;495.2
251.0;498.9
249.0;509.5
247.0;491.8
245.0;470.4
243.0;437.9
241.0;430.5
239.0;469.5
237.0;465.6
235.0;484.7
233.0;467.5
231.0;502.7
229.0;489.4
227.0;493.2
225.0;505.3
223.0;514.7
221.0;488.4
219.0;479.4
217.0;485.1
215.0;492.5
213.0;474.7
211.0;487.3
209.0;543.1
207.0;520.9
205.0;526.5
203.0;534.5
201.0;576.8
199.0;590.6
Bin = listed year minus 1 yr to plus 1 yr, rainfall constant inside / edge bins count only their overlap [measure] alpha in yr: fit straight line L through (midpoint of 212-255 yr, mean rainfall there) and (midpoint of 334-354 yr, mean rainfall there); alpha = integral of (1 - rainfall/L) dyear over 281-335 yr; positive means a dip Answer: 4.4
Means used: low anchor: 484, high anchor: 500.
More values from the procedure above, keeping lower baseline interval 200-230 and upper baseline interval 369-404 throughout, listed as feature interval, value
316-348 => 4.6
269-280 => 0.8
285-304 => 2.5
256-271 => 0.9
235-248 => 1.3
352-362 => 0.4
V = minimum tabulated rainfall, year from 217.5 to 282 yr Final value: 430.5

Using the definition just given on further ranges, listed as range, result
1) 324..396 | 410.4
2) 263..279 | 441.9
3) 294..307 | 421.8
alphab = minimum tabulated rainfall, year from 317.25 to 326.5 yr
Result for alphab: 422.9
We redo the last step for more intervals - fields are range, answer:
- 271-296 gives 426.6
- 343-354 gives 503.7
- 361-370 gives 486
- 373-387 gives 524.9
